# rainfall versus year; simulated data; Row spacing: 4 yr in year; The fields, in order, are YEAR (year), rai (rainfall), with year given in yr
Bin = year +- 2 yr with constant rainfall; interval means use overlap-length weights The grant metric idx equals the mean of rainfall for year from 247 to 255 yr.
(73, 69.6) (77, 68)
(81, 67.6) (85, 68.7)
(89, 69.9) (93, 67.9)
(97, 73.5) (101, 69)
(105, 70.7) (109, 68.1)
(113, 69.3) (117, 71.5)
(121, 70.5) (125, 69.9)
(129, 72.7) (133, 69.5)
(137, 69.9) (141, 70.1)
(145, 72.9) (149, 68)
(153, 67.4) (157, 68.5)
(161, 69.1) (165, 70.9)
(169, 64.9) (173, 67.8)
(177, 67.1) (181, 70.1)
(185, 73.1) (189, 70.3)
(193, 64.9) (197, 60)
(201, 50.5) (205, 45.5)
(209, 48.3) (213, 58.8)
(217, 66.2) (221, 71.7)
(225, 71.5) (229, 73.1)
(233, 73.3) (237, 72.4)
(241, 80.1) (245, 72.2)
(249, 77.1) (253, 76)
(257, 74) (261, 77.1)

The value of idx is 76.5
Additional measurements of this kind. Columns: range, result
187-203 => 61.4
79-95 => 68.5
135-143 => 70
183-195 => 69.4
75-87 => 68.1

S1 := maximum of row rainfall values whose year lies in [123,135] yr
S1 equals 72.7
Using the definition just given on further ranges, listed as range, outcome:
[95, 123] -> 73.5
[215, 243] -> 80.1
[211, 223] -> 71.7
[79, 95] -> 69.9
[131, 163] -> 72.9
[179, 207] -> 73.1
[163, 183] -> 70.9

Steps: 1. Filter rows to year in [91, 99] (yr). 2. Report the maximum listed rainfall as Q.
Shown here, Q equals 73.5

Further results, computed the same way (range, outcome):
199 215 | 58.8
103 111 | 70.7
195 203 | 60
